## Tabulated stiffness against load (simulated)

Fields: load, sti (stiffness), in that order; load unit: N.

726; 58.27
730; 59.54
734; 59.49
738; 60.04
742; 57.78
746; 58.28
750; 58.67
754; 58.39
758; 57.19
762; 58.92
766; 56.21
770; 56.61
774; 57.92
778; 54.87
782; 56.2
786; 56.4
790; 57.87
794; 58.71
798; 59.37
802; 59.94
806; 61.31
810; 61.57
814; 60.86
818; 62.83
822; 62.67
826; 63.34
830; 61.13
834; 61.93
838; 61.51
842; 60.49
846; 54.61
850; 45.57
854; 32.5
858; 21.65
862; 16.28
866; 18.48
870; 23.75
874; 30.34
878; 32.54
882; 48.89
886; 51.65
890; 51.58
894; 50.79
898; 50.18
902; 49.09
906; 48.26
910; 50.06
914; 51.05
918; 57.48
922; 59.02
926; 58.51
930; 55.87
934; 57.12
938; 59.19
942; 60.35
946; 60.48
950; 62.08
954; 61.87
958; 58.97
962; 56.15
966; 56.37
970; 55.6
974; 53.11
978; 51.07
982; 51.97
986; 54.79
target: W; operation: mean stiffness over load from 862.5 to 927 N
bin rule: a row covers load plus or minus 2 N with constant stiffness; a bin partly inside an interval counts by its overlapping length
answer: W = 44.8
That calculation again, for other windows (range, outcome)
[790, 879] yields 49.1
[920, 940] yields 57.9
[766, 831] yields 59.3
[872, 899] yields 45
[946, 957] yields 61.4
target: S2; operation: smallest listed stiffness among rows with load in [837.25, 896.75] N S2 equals 16.28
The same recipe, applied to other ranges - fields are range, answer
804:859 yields 21.65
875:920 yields 32.54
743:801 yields 54.87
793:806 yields 58.71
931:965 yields 56.15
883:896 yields 50.79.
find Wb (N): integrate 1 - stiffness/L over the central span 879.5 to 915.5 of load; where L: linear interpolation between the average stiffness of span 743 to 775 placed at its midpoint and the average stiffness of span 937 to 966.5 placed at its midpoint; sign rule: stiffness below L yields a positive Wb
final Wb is 5.6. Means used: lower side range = 57.8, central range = 49.9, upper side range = 59.6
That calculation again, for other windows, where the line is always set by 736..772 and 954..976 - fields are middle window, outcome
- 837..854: 1.5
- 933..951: -1.0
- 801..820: -1.2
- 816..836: -1.7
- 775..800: 0.2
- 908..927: 0.6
